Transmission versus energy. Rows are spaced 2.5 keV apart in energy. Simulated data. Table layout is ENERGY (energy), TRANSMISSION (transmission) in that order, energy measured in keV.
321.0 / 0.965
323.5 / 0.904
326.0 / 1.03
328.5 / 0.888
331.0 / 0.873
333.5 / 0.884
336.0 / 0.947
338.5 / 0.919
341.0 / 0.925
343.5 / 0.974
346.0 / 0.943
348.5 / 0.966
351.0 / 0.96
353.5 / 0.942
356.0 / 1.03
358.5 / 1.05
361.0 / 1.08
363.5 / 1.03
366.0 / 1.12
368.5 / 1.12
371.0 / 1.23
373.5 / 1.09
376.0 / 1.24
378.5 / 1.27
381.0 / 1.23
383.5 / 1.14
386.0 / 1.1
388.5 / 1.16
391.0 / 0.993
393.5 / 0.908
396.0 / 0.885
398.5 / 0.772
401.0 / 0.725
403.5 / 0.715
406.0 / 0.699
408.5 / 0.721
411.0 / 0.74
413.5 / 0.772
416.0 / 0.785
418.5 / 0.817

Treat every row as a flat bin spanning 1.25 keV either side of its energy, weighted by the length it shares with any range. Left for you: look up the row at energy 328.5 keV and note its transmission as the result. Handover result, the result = 0.888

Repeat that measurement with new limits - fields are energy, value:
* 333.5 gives 0.884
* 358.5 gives 1.05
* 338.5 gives 0.919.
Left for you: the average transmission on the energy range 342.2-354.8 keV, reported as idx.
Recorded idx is 0.957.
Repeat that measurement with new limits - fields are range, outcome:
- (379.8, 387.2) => 1.16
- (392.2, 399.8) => 0.855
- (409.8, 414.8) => 0.756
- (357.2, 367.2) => 1.07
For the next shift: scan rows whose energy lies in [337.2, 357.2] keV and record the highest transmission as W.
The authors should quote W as 1.03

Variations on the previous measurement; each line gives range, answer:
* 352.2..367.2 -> 1.12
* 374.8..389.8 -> 1.27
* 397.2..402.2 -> 0.772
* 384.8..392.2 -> 1.16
